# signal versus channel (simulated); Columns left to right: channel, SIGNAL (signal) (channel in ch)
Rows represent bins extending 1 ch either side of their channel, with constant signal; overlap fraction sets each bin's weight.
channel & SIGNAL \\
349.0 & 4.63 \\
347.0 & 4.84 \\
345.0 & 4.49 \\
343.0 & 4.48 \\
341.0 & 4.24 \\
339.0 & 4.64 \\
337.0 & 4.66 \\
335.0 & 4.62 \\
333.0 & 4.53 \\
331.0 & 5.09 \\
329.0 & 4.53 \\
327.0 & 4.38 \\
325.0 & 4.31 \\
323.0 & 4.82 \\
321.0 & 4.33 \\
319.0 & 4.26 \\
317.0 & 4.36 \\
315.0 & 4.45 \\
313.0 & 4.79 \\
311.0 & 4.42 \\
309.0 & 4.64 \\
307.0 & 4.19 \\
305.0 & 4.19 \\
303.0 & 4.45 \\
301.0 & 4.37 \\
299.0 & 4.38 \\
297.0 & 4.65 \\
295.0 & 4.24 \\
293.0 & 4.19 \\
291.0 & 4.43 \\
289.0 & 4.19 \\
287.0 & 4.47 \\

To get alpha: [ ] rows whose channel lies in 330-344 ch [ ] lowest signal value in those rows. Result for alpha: 4.24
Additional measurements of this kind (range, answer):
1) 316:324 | 4.26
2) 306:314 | 4.19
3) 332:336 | 4.53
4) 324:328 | 4.31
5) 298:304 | 4.37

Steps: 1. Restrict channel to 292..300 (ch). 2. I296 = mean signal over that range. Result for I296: 4.37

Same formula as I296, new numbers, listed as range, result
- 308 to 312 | 4.53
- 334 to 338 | 4.64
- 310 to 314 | 4.61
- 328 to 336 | 4.69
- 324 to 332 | 4.58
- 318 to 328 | 4.42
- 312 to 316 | 4.62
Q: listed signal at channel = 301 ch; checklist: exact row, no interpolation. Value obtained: 4.37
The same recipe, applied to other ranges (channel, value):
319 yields 4.26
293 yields 4.19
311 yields 4.42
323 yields 4.82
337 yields 4.66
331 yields 5.09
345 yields 4.49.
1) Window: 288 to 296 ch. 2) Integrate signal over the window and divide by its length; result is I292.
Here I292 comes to 4.26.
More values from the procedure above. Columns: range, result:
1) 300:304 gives 4.41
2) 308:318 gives 4.53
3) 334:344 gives 4.53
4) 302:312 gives 4.38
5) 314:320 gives 4.36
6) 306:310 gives 4.42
